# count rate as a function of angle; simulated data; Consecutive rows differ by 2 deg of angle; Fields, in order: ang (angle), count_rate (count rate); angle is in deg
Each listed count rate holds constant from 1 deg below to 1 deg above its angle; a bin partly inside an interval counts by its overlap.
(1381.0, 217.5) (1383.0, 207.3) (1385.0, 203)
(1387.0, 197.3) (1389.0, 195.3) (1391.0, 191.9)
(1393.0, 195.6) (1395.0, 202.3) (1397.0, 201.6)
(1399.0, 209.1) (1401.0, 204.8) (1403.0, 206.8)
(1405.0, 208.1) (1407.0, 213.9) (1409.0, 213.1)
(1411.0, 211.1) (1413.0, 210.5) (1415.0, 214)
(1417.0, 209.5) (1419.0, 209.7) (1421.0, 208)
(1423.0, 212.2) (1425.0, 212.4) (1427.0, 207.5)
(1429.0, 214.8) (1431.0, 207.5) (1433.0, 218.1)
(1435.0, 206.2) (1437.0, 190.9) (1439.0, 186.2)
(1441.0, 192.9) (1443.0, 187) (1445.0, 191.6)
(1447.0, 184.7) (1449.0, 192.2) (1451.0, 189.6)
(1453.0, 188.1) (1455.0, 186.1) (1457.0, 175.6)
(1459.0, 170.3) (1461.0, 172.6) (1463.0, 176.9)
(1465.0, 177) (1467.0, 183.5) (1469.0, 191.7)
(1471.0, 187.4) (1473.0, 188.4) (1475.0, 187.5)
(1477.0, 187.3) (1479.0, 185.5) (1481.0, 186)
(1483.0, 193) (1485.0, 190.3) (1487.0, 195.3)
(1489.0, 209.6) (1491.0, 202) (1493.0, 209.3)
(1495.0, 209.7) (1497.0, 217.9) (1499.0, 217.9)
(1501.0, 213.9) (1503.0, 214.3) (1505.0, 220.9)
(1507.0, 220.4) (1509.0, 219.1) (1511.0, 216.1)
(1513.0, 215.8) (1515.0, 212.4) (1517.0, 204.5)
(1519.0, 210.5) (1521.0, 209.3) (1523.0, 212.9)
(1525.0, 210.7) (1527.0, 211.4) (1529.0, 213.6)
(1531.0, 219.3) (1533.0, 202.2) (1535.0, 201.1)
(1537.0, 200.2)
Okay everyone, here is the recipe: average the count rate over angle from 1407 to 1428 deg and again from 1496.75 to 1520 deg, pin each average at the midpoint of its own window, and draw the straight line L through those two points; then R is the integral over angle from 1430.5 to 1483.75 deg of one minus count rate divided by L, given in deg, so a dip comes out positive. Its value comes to 6.2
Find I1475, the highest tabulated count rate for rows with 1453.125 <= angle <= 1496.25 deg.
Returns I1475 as 209.7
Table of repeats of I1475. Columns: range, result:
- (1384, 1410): 213.9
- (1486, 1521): 220.9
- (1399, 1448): 218.1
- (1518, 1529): 213.6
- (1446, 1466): 192.2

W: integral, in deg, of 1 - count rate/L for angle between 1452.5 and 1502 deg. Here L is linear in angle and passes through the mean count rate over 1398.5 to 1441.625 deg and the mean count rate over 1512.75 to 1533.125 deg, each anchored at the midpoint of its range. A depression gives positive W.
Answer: 4.2 deg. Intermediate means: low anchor 208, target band 192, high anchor 211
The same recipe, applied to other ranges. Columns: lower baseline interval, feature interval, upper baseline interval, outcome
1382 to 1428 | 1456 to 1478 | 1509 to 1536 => 2.9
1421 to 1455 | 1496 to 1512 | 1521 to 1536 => -0.8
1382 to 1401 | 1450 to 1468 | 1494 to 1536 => 2.4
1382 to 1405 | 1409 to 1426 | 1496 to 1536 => -0.6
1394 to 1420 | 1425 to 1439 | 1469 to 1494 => -0.2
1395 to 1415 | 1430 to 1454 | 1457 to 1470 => -0.6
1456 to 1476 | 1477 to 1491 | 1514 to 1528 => -0.2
